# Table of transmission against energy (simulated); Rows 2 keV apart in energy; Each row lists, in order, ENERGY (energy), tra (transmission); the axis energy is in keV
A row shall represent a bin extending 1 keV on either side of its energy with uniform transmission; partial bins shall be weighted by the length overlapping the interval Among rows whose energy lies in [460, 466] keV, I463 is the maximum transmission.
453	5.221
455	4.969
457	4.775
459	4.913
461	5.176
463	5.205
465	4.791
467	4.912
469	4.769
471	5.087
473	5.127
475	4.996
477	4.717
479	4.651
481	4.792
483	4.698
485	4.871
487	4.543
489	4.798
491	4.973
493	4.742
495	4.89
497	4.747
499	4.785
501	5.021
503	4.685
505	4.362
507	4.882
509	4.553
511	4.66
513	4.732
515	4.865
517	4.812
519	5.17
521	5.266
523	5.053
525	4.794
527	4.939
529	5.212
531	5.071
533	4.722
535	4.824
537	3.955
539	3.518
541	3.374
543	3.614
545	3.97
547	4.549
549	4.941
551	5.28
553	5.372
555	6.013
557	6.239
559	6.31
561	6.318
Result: 5.205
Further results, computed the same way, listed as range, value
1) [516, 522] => 5.266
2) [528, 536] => 5.212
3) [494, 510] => 5.021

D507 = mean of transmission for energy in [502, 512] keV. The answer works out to 4.63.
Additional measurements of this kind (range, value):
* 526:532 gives 5.07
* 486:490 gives 4.67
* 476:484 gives 4.71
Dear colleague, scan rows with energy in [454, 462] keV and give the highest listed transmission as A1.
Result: 5.176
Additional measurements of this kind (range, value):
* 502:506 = 4.685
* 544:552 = 5.28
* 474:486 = 4.996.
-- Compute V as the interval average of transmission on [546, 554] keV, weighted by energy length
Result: 5.04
